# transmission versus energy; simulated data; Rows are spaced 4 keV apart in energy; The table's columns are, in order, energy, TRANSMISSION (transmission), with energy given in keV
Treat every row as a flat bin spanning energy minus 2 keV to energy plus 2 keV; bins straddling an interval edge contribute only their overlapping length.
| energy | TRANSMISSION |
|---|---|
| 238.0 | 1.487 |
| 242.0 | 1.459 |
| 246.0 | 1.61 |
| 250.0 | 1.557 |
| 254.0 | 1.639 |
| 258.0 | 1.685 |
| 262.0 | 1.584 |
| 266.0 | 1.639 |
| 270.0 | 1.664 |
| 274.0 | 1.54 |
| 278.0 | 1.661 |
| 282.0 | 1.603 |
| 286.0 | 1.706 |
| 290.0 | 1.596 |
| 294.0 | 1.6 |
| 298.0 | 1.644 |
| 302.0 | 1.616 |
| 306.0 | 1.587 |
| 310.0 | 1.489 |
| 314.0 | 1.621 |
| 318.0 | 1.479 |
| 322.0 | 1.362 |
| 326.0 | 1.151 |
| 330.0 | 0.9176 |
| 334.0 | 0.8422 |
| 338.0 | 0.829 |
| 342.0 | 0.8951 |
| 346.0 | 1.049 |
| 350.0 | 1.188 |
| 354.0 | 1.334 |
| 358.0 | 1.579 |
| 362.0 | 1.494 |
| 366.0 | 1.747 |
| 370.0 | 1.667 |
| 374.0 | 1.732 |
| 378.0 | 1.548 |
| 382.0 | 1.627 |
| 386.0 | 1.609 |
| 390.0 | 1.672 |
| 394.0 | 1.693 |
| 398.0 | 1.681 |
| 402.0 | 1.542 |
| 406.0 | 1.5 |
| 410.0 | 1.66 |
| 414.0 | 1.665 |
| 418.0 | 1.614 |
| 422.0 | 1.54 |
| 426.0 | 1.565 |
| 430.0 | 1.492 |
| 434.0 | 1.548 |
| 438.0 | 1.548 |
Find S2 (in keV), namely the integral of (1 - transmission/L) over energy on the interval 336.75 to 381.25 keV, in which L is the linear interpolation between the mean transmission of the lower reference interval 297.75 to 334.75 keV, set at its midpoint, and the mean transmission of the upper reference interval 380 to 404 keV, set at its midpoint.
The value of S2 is 4.23 keV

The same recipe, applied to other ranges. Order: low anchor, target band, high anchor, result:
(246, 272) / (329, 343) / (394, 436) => 6.5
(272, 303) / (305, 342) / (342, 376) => 7.5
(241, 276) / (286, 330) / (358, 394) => 3.3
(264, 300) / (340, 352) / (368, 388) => 4.3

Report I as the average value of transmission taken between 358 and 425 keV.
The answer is 1.62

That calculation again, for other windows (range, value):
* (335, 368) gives 1.25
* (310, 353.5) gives 1.16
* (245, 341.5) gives 1.47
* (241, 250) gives 1.55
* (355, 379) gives 1.62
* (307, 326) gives 1.46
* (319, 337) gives 1.08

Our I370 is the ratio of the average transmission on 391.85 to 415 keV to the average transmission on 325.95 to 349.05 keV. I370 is 1.7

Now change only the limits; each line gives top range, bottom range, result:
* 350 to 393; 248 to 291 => 0.97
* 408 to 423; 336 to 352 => 1.64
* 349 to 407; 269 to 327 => 1.01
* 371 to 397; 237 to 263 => 1.05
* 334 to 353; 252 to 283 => 0.61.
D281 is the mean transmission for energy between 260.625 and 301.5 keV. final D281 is 1.62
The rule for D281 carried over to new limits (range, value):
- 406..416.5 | 1.63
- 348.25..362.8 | 1.39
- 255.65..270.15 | 1.64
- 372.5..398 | 1.65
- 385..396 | 1.66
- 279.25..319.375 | 1.6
